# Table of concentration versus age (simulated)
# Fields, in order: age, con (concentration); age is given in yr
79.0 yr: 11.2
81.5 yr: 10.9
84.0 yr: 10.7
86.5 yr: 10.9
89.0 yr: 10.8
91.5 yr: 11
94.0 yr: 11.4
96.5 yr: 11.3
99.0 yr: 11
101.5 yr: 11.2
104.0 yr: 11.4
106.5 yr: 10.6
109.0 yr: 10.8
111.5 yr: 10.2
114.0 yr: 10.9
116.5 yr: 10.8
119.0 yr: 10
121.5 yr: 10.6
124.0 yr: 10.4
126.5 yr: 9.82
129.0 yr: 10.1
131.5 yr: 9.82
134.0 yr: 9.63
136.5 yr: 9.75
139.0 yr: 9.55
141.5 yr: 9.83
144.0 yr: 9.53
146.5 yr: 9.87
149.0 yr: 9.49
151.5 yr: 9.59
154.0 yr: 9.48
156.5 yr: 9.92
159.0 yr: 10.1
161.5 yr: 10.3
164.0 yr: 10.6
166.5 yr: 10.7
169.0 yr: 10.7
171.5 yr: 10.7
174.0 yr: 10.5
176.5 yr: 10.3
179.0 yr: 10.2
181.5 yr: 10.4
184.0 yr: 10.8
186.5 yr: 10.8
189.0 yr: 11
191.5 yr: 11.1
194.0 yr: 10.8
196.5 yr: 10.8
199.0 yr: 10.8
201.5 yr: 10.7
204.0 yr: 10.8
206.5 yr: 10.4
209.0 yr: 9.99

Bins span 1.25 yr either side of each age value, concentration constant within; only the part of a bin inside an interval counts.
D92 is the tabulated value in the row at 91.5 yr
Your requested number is 11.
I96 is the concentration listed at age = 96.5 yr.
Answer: 11.3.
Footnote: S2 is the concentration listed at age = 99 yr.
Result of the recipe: 11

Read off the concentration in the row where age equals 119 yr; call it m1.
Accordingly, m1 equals 10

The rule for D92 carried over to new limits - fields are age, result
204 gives 10.8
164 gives 10.6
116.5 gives 10.8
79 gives 11.2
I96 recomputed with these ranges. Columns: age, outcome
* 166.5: 10.7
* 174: 10.5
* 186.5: 10.8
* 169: 10.7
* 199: 10.8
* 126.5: 9.82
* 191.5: 11.1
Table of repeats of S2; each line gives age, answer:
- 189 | 11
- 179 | 10.2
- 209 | 9.99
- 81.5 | 10.9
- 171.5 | 10.7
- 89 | 10.8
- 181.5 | 10.4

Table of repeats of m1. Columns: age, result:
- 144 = 9.53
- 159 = 10.1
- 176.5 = 10.3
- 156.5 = 9.92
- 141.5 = 9.83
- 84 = 10.7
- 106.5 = 10.6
